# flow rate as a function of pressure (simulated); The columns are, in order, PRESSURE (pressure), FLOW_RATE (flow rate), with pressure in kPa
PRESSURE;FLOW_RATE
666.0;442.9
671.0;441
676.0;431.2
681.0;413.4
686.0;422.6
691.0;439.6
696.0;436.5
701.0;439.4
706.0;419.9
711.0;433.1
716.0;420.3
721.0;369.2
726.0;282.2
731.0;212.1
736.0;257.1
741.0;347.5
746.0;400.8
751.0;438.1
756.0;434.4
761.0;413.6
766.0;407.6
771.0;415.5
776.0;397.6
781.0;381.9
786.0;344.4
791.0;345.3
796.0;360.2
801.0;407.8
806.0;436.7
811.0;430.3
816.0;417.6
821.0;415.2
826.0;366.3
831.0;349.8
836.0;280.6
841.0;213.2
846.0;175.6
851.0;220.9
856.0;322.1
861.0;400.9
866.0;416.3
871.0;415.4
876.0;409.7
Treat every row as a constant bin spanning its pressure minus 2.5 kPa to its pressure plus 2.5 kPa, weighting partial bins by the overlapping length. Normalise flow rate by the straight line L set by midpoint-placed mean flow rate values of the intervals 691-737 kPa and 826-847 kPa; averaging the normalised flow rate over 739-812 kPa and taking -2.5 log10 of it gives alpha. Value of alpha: -0.23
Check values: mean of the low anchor 371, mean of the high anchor 274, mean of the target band 397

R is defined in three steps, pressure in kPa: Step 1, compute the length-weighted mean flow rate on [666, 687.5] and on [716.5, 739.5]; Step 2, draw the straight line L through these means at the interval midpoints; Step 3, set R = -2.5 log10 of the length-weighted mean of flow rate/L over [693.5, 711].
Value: -0.193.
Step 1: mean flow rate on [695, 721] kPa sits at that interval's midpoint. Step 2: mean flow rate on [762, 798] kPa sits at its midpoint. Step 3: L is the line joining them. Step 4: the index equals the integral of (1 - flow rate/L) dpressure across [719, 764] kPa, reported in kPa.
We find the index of 5.7 kPa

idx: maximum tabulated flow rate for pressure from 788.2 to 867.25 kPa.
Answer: 436.7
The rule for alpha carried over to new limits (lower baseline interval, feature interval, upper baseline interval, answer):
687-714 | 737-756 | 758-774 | 0.08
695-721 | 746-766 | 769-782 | -0.04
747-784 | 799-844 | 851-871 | 0.05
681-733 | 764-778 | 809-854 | -0.16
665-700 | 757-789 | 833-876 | -0.07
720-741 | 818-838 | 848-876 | -0.06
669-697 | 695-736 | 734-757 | 0.10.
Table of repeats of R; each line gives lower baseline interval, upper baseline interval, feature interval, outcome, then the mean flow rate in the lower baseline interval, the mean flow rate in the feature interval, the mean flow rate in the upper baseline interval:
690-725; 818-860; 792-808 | -0.186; 416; 395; 298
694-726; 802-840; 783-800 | 0.091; 409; 356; 379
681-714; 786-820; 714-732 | 0.277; 430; 327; 396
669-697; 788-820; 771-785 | 0.046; 430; 389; 400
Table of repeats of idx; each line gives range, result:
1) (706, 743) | 433.1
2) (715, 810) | 438.1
